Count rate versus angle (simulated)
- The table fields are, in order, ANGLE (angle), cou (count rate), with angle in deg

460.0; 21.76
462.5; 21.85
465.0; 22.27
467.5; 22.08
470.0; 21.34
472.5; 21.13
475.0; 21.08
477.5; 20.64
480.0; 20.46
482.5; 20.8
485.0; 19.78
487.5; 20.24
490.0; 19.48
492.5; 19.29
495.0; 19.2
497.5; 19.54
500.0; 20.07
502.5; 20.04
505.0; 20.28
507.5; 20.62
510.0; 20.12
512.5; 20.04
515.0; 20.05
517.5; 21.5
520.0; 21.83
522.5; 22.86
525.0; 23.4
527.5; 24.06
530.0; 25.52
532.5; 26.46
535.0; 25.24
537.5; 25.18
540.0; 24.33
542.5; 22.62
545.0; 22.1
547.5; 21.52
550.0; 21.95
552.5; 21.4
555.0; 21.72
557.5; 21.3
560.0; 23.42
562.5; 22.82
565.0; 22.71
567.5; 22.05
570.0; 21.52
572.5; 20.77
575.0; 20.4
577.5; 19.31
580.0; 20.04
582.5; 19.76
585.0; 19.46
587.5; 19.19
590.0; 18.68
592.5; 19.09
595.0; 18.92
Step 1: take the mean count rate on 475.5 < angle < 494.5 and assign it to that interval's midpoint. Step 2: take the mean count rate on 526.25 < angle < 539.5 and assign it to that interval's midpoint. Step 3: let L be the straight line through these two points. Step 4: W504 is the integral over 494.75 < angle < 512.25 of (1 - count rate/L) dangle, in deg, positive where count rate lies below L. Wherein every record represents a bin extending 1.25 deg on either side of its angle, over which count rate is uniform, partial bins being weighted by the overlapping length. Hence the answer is 1.6 deg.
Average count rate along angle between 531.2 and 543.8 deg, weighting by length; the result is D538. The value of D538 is 24.8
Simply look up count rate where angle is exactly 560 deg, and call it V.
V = 23.42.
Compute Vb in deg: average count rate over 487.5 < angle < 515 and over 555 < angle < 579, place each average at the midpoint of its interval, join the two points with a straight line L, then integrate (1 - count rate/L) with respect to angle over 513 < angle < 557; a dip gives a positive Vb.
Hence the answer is -4.7 deg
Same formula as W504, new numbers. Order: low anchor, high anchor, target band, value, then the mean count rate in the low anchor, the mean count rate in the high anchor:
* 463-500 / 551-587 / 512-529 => -1.1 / 20.5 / 21.2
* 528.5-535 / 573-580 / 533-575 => 0.6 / 25.8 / 20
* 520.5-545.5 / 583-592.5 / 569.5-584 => 0.0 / 24.2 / 19.2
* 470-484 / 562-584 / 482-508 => 1.2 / 20.8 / 21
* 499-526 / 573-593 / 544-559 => -1.1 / 21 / 19.6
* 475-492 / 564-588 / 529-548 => -3.5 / 20.3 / 20.5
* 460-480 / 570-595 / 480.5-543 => -2.8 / 21.4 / 19.7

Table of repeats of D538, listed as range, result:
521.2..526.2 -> 23.1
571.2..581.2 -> 20.1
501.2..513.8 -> 20.2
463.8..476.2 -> 21.6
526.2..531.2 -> 24.8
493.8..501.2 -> 19.6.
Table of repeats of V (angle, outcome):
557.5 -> 21.3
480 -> 20.46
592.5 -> 19.09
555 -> 21.72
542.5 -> 22.62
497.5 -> 19.54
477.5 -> 20.64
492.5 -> 19.29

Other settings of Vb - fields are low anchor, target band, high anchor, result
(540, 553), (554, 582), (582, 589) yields -1.0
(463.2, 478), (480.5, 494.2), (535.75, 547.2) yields 1.3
